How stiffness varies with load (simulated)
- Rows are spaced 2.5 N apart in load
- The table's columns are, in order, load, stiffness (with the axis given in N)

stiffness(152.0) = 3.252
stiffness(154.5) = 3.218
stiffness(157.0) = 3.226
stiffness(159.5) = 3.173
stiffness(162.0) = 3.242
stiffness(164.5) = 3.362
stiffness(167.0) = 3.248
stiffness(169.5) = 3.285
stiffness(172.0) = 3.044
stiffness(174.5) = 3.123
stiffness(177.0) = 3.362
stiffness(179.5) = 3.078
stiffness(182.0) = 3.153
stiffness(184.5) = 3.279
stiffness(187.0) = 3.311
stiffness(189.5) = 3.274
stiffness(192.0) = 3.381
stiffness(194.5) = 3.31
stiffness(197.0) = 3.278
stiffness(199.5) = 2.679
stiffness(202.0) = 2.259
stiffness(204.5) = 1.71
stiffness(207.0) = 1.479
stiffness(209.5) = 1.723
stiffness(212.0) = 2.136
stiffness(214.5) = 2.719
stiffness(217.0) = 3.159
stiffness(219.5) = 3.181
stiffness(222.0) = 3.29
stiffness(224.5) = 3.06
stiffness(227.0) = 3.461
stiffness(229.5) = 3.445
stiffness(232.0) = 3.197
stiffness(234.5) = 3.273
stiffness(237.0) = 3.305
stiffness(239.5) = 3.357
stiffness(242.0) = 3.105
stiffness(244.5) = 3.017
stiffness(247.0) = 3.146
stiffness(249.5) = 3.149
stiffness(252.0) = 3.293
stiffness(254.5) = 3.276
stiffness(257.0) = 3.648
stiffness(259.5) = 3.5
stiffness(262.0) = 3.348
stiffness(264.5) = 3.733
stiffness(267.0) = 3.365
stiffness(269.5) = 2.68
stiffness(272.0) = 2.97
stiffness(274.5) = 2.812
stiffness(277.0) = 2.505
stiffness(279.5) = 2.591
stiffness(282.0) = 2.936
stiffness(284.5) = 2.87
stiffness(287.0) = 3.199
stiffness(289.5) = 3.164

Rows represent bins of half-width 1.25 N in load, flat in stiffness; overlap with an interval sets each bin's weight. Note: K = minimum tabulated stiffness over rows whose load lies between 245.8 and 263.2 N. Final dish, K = 3.146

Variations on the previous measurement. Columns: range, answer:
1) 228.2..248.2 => 3.017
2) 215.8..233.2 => 3.06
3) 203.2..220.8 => 1.479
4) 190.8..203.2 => 2.259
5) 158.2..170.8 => 3.173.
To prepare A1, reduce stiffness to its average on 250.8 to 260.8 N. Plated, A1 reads 3.43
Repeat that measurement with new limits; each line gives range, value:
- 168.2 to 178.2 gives 3.2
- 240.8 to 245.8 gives 3.06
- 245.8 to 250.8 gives 3.15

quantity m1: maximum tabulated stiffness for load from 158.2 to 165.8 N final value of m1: 3.362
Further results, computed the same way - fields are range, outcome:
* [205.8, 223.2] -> 3.29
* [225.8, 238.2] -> 3.461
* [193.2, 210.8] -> 3.31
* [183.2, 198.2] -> 3.381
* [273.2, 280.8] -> 2.812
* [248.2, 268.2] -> 3.733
